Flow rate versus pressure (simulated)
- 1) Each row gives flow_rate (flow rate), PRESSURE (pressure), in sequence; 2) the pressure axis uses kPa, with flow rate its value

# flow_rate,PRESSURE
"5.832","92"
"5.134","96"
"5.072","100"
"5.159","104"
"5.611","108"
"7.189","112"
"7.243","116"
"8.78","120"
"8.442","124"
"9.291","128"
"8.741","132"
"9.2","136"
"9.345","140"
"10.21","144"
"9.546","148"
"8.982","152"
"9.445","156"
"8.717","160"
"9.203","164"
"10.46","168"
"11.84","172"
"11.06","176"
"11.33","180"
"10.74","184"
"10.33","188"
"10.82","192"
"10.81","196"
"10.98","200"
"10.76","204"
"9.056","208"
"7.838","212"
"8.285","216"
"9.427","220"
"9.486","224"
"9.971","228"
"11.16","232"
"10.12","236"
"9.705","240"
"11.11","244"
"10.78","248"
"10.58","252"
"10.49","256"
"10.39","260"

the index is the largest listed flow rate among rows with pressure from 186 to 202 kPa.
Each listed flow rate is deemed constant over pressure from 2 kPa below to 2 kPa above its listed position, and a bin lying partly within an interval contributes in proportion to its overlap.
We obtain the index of 10.98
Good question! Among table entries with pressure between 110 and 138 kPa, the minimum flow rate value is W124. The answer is 7.189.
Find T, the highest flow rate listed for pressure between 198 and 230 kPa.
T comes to 10.98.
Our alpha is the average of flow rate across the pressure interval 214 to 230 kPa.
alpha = 9.29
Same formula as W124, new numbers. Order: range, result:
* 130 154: 8.741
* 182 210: 9.056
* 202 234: 7.838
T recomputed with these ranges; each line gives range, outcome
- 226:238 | 11.16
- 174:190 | 11.33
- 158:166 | 9.203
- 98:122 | 8.78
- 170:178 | 11.84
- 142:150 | 10.21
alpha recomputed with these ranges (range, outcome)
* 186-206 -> 10.7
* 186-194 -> 10.6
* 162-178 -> 10.6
